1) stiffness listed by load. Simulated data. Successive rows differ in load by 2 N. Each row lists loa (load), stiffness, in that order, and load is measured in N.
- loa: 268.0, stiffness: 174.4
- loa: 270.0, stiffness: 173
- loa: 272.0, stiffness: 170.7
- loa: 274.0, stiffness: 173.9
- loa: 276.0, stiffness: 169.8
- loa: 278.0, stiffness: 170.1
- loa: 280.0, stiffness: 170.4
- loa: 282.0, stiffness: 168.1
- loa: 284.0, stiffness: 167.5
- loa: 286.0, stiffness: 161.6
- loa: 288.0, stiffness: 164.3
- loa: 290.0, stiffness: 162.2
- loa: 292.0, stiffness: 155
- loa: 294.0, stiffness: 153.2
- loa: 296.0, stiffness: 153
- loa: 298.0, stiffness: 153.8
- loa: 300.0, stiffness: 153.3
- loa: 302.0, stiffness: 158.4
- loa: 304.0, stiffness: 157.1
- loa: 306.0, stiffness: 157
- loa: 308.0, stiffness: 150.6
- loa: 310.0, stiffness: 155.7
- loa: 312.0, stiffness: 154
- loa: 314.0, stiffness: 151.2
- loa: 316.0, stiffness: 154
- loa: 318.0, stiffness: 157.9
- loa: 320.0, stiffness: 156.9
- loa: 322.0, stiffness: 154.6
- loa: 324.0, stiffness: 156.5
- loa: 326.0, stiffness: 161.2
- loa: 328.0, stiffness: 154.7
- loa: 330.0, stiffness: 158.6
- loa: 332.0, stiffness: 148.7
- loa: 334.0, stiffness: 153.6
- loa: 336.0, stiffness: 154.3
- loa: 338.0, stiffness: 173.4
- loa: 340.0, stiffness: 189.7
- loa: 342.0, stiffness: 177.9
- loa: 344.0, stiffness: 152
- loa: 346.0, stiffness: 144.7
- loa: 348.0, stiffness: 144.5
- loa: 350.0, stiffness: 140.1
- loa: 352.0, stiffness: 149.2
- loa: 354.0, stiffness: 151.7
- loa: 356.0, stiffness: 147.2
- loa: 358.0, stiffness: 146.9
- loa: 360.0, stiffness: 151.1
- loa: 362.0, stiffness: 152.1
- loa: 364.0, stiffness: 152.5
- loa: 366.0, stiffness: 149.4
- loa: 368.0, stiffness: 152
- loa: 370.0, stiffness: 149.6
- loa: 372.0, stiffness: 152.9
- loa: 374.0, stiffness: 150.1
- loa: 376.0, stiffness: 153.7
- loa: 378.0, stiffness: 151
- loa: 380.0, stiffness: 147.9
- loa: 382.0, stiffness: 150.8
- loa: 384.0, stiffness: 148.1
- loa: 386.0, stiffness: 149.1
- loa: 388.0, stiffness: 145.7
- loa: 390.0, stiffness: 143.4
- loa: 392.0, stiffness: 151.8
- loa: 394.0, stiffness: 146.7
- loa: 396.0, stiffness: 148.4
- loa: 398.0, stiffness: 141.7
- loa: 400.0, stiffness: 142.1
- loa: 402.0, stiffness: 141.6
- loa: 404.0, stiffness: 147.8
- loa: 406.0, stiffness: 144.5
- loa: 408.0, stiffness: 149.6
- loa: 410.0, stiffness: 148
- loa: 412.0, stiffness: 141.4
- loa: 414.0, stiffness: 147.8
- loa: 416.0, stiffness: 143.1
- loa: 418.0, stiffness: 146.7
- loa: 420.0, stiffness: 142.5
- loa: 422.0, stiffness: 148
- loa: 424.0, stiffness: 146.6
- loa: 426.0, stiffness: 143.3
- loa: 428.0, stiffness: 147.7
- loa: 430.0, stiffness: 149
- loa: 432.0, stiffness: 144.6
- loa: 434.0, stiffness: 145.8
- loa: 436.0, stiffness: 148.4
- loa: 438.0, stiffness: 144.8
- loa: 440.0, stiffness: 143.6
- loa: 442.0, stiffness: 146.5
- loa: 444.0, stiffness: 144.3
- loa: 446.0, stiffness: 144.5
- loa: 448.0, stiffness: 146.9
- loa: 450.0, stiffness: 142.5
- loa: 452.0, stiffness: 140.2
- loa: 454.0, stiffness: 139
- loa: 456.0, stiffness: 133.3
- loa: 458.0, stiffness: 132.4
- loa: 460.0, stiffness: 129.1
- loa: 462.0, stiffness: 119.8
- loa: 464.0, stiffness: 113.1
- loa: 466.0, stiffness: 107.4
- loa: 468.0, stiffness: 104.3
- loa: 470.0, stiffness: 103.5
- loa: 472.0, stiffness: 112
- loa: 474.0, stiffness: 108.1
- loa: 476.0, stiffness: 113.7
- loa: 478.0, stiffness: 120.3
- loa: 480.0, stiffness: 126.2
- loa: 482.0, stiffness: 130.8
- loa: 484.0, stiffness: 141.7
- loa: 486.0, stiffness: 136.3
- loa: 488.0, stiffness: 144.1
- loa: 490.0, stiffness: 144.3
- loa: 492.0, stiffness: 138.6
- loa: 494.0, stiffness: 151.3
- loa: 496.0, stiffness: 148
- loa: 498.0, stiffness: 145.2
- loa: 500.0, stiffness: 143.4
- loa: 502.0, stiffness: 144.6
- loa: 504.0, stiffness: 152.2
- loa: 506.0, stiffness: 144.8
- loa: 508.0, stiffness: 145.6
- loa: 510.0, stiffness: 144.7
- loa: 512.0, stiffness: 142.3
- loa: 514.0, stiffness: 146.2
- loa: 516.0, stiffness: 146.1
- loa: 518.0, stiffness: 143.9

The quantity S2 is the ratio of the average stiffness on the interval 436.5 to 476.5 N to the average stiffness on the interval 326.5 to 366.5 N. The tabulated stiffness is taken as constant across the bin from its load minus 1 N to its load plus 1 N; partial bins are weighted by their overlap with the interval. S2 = 0.83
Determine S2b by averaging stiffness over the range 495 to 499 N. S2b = 147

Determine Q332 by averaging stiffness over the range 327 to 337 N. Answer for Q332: 154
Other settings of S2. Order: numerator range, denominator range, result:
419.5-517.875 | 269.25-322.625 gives 0.86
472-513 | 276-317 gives 0.87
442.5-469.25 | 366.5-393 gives 0.87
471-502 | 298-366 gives 0.86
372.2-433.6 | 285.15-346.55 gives 0.93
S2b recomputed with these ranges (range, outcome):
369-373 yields 151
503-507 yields 148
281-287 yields 166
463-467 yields 110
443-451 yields 145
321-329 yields 157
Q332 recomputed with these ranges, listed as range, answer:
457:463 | 127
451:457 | 138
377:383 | 150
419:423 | 145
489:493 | 141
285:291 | 163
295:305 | 155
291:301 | 154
